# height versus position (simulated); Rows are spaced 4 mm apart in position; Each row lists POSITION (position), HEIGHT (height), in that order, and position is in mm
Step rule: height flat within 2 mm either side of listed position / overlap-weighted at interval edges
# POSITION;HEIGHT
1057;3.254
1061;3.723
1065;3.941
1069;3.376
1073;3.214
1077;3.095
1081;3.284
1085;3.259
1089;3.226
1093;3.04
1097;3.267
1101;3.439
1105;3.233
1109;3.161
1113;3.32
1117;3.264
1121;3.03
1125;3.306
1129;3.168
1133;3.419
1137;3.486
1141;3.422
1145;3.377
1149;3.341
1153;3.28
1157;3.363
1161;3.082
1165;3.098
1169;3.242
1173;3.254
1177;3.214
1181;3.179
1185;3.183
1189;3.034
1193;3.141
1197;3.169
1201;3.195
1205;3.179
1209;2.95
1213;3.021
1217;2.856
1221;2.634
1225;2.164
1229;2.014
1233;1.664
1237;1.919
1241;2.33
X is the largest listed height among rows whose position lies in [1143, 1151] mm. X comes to 3.377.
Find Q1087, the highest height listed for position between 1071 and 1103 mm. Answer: 3.439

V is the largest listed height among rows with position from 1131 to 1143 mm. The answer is 3.486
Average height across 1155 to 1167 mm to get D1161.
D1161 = 3.18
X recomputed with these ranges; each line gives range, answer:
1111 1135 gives 3.419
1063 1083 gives 3.941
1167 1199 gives 3.254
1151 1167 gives 3.363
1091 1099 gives 3.267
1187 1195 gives 3.141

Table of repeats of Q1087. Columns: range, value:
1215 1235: 2.856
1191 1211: 3.195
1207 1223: 3.021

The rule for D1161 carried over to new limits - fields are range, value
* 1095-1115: 3.28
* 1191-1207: 3.17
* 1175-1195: 3.15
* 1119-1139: 3.28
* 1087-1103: 3.24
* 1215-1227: 2.55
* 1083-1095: 3.18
